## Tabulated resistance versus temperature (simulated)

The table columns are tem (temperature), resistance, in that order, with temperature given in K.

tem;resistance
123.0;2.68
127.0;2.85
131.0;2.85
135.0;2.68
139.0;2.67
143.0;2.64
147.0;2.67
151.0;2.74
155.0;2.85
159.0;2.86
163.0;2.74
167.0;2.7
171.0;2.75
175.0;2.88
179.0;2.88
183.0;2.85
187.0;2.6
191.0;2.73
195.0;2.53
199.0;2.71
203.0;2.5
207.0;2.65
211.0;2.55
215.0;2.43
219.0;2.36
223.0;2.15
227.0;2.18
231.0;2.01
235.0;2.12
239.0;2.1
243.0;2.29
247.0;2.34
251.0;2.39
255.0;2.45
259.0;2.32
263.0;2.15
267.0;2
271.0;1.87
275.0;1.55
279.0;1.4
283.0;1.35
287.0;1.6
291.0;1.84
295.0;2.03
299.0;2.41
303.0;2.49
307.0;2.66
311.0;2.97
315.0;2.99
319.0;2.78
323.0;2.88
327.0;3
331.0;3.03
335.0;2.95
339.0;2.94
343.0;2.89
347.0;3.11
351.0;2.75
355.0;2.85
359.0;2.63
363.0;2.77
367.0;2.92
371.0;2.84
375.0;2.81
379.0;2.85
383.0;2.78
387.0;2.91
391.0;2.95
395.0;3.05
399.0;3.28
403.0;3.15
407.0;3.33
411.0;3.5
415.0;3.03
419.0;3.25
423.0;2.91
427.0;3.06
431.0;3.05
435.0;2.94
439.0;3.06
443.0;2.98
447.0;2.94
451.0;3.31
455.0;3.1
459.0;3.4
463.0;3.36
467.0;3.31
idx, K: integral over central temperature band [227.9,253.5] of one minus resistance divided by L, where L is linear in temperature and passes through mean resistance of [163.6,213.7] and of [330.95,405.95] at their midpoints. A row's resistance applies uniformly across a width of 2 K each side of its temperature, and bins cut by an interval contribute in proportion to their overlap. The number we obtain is 5.07 K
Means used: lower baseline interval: 2.69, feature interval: 2.21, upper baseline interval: 2.92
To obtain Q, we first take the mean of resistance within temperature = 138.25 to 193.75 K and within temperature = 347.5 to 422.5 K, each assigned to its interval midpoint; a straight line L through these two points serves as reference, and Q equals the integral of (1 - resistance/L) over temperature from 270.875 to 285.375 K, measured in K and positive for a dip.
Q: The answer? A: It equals 6.9 K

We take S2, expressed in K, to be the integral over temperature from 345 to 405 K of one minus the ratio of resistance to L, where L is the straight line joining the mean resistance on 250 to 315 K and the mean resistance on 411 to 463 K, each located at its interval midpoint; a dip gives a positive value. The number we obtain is -4.4 K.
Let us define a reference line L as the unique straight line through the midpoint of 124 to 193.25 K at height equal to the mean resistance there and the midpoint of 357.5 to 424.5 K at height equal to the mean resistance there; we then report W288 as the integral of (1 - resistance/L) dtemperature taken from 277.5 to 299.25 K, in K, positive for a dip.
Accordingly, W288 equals 8.8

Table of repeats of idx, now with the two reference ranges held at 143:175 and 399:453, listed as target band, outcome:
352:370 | 1.43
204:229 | 3.92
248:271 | 5.27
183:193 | 0.34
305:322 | 0.67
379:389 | 0.71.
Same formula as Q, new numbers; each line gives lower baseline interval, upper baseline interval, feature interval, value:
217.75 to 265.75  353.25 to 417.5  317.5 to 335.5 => -1.72 K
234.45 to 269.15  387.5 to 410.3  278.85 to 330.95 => 3.89 K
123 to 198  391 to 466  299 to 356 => 2.56 K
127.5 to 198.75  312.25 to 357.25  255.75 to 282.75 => 9.27 K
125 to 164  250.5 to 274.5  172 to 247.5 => -1.54 K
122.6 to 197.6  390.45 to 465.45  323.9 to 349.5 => 0.26 K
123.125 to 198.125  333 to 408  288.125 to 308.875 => 4.43 K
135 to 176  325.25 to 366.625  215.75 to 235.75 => 4.39 K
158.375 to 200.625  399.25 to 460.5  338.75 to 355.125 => 0.52 K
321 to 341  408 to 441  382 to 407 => 0.05 K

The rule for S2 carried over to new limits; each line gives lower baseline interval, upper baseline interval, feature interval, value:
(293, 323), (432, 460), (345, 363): -0.26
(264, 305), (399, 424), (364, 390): -0.08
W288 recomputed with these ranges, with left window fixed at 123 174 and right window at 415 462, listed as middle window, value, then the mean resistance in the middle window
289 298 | 2.9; 1.99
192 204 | 0.9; 2.6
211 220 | 1.3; 2.43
